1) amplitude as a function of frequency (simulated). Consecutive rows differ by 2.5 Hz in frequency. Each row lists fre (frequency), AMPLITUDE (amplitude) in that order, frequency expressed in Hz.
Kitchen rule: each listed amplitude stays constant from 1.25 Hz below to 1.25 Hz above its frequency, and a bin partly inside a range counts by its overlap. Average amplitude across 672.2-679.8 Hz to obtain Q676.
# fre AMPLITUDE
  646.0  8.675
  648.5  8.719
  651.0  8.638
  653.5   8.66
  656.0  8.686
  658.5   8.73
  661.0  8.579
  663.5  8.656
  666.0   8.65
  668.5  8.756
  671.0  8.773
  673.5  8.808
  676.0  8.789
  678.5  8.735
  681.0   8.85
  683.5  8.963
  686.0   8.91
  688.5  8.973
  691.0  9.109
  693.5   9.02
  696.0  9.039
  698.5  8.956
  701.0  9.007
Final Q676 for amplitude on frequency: 8.78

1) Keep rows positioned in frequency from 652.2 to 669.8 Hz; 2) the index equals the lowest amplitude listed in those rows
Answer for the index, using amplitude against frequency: 8.579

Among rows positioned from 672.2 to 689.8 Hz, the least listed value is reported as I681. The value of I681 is 8.735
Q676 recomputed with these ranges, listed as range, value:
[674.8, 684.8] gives 8.83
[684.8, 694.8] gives 9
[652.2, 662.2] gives 8.66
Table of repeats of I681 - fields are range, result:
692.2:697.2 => 9.02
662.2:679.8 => 8.65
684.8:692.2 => 8.91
